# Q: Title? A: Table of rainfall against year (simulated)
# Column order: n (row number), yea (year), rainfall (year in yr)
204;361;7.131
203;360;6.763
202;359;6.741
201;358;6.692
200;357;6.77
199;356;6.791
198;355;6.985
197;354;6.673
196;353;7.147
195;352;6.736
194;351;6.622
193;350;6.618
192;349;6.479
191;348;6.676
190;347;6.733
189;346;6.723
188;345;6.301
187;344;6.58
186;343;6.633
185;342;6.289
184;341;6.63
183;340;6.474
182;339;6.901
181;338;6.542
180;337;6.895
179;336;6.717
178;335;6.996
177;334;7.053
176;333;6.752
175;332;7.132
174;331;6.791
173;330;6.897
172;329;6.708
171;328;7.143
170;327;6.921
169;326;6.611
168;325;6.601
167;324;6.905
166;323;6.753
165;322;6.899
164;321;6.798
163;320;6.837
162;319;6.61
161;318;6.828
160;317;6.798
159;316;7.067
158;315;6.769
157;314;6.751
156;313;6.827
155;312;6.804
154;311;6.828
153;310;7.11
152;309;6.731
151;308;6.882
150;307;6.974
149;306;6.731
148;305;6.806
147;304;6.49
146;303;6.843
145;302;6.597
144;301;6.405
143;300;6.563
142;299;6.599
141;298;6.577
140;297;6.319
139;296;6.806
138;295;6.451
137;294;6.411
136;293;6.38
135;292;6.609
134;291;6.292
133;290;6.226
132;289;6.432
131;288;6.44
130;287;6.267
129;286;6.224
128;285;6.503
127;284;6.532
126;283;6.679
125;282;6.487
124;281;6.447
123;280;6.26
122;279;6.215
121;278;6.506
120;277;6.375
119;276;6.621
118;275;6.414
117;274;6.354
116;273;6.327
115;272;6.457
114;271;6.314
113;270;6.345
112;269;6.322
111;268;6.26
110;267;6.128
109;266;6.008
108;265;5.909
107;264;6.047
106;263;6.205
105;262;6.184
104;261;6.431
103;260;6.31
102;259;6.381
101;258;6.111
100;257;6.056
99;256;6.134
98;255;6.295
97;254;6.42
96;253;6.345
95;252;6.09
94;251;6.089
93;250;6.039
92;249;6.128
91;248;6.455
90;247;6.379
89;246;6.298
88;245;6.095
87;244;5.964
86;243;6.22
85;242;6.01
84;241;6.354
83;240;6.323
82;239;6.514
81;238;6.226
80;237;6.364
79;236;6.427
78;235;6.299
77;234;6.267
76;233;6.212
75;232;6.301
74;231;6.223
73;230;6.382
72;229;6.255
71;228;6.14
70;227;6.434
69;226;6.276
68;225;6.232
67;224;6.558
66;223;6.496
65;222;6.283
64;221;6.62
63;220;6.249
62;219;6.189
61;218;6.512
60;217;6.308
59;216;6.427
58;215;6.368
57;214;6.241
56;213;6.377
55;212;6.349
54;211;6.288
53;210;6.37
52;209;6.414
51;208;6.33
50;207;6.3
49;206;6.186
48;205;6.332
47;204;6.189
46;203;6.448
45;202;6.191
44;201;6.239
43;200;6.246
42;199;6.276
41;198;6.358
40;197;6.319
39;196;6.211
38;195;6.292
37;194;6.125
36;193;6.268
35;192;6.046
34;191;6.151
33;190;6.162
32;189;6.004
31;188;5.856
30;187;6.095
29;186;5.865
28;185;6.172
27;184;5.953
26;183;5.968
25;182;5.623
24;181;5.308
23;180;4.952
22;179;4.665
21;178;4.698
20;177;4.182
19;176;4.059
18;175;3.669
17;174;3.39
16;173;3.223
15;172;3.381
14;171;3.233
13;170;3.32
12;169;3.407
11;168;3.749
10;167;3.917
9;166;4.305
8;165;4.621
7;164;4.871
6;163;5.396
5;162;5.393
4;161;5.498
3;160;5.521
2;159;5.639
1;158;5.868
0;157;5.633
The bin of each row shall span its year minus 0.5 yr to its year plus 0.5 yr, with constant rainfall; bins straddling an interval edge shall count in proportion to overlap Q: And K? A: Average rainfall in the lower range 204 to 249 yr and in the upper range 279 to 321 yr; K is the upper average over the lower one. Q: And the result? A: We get 1.05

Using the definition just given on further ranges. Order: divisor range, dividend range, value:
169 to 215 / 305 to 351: 1.21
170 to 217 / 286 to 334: 1.18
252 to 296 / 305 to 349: 1.07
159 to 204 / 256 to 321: 1.24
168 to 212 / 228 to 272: 1.13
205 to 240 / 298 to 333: 1.07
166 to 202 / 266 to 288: 1.23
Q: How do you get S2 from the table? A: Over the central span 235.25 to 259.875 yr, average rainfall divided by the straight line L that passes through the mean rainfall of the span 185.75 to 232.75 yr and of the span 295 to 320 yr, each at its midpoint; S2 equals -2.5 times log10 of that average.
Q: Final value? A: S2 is 0.04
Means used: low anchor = 6.27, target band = 6.24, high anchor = 6.73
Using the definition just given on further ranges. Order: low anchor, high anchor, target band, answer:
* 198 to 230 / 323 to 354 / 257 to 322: 0.013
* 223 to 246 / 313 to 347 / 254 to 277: 0.030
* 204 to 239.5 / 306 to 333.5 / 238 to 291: 0.045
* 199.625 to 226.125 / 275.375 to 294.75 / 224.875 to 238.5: 0.011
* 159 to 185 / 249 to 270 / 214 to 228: -0.166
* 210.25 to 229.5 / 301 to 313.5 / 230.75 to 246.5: 0.032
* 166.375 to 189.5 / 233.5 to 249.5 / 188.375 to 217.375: -0.188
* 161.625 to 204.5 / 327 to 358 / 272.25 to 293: -0.040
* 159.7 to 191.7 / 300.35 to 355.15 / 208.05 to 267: -0.122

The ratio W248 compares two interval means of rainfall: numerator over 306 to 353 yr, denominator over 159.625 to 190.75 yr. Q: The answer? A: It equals 1.4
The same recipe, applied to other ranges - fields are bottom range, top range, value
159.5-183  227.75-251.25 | 1.42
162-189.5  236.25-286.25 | 1.34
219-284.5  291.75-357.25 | 1.07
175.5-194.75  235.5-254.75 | 1.12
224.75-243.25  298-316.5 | 1.07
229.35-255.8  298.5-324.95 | 1.08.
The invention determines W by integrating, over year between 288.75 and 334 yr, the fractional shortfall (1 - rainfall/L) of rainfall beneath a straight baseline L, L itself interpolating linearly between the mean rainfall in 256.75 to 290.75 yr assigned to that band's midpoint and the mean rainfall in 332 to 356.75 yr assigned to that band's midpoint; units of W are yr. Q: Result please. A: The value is -1.3 yr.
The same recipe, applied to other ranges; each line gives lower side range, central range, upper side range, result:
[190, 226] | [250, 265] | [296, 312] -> 0.71 yr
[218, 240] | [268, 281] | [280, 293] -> 0.06 yr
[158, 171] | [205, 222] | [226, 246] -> -1.76 yr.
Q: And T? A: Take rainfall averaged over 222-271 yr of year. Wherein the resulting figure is 6.25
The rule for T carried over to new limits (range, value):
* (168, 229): 5.73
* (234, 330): 6.47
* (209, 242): 6.34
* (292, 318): 6.7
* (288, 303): 6.49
